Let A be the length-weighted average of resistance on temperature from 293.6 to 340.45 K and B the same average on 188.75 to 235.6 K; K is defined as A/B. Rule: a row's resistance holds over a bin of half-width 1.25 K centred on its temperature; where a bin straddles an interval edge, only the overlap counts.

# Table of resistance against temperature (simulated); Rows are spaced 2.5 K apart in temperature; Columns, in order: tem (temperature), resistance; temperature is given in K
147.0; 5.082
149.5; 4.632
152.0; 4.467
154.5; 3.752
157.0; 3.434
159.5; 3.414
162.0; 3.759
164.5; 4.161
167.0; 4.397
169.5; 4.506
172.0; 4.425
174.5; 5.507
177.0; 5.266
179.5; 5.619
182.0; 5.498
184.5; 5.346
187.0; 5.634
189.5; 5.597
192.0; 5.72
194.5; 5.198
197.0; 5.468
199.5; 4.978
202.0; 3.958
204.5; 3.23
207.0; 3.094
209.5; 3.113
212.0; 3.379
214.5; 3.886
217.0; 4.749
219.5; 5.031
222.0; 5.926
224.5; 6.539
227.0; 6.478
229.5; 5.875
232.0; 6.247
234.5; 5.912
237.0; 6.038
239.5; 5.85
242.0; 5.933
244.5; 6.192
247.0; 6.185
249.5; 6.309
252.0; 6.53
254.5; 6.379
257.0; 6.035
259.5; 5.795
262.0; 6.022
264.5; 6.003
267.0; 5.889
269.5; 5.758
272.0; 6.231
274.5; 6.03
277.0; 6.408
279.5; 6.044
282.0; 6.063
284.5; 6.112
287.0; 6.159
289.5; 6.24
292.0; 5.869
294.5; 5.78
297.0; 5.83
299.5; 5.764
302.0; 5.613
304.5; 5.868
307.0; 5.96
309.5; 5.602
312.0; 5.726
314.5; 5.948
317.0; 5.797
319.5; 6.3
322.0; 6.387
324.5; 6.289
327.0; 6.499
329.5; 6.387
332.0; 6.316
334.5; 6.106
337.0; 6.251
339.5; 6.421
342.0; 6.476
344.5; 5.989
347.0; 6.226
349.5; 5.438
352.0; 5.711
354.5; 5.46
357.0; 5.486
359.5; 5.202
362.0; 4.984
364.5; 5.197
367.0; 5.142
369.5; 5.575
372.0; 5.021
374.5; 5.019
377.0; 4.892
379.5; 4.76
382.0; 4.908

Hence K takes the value 1.2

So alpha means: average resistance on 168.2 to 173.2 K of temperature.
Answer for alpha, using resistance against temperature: 4.47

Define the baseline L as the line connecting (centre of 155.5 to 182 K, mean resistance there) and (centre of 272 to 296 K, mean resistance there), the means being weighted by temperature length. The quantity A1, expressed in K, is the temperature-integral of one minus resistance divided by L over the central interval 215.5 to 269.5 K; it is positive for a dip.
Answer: -4.6 K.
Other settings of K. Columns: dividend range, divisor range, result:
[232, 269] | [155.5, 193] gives 1.26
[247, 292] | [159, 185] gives 1.29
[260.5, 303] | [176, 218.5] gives 1.28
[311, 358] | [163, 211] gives 1.27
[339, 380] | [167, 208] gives 1.11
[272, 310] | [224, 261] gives 0.97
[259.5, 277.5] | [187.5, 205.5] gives 1.22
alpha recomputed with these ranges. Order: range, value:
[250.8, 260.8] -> 6.18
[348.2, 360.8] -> 5.46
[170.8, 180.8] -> 5.21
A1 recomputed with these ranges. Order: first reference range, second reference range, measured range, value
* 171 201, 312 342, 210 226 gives 2.01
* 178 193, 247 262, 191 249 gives 6.96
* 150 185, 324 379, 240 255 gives -3.53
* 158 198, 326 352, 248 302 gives -3.40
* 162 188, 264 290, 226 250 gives -1.85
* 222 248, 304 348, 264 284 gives 0.23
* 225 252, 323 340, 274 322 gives 2.22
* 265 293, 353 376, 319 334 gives -2.00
